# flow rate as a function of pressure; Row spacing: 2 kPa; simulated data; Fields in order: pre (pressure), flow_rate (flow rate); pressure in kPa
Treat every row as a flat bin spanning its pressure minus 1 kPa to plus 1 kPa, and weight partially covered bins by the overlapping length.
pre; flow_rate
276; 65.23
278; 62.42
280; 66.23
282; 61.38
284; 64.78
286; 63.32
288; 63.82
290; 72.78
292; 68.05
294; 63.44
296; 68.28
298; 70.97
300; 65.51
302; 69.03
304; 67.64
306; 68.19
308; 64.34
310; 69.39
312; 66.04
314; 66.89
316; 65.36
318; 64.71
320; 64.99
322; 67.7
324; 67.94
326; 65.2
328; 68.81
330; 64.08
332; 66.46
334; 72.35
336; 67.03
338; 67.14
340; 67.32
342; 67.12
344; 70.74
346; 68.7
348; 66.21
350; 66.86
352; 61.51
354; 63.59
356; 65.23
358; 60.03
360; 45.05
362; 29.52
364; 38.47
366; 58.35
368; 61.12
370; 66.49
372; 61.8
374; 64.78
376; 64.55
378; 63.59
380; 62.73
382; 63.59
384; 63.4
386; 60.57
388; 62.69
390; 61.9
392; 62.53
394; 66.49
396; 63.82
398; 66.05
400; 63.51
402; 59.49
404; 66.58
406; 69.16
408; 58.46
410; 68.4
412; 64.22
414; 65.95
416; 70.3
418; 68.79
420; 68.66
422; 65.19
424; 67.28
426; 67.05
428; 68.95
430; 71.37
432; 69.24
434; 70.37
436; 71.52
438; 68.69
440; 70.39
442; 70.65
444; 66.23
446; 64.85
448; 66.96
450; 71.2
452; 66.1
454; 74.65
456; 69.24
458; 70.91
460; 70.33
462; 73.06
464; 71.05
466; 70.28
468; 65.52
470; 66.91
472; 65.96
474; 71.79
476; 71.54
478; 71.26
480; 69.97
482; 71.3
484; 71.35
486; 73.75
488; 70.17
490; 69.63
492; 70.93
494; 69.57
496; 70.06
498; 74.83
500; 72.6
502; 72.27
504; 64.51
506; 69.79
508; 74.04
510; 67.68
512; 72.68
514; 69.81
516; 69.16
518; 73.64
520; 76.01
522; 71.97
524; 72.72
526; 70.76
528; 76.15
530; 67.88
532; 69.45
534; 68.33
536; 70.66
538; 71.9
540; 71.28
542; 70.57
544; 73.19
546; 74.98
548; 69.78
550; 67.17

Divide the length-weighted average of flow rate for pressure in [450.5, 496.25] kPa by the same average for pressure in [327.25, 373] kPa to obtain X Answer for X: 1.14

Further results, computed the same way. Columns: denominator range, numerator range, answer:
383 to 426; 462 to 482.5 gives 1.07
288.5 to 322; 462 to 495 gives 1.04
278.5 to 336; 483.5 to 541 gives 1.07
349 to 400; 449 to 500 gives 1.17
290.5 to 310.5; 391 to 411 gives 0.95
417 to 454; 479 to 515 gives 1.03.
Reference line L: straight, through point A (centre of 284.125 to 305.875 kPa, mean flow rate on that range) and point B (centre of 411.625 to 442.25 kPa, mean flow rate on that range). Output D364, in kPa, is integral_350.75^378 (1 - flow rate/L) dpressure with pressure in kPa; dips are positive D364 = 4.3 kPa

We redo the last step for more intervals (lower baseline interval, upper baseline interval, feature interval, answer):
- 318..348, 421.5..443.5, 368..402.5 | 2.5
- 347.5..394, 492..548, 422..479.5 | -2.9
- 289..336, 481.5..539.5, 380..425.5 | 2.8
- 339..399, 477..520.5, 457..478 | -0.3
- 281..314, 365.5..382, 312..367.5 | 1.6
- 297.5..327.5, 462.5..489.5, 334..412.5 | 6.6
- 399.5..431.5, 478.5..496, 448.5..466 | -0.4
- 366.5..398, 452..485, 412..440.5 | -0.8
